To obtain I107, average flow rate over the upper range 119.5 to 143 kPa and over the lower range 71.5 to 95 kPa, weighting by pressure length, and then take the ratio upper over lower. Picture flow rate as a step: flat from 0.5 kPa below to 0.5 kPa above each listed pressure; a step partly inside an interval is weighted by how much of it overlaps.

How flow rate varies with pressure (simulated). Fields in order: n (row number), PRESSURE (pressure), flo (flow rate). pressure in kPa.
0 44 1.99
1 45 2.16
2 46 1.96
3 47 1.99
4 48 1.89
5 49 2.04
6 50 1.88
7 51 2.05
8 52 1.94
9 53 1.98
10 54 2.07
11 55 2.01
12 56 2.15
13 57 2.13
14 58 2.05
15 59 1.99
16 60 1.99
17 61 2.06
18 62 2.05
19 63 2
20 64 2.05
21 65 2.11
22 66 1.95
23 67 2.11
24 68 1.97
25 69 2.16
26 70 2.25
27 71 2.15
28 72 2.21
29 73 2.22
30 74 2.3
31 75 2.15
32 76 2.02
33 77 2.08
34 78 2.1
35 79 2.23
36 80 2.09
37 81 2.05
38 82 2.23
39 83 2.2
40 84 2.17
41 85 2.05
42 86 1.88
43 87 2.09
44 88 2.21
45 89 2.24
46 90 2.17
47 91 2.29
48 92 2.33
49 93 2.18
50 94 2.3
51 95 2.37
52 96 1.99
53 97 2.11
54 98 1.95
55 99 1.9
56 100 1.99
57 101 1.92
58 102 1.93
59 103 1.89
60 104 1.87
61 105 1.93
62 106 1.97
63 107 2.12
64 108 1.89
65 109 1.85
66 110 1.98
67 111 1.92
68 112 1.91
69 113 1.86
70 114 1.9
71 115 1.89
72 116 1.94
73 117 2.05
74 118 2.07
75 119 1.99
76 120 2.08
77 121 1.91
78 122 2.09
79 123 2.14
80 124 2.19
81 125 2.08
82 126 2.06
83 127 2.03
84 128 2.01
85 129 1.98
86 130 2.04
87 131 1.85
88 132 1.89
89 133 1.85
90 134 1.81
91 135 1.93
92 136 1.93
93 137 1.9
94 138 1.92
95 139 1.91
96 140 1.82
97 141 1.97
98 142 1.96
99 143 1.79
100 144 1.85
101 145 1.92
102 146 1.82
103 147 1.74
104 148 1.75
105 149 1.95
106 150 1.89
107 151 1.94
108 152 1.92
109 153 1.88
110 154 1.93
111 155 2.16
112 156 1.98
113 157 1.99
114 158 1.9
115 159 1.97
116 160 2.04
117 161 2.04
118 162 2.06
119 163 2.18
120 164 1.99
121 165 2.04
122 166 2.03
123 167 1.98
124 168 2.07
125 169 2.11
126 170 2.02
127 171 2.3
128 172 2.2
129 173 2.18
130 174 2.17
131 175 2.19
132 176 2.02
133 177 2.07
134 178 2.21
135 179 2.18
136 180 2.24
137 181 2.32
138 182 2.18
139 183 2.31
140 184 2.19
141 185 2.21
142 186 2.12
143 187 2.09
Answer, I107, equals 0.91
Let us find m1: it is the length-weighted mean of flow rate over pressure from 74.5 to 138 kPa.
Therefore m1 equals 2.03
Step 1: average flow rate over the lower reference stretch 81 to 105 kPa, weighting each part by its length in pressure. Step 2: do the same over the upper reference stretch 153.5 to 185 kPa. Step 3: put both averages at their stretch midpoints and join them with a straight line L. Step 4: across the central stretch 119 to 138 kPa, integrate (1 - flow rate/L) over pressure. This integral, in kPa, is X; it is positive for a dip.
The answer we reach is 1.03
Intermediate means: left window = 2.09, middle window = 1.99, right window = 2.11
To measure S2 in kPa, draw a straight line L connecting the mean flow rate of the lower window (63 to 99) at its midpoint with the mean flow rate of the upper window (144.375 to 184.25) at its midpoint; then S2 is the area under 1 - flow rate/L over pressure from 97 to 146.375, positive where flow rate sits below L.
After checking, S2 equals 3.4 kPa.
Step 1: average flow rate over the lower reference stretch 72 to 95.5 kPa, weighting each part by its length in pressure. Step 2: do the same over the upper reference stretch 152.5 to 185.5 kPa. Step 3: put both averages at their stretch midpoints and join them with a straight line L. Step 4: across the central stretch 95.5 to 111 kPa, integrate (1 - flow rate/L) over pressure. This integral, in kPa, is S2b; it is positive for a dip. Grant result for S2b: 1.5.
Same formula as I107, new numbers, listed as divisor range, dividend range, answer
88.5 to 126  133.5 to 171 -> 0.96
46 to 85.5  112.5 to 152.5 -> 0.93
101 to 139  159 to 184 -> 1.08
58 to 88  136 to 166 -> 0.92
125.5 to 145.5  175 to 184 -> 1.14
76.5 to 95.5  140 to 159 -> 0.88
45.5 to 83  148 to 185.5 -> 1.00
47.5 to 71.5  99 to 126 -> 0.97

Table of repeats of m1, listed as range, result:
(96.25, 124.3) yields 1.97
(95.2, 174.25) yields 1.98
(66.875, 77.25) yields 2.15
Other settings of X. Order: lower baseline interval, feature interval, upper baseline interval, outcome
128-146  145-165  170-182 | 0.8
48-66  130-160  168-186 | 3.3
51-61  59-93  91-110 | -1.5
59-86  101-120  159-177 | 1.4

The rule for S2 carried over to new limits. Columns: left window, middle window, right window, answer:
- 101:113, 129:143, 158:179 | 0.70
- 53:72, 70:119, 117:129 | -0.09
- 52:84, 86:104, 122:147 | -0.53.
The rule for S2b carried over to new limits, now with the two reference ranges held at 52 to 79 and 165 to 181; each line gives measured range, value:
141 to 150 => 1.13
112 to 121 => 0.62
